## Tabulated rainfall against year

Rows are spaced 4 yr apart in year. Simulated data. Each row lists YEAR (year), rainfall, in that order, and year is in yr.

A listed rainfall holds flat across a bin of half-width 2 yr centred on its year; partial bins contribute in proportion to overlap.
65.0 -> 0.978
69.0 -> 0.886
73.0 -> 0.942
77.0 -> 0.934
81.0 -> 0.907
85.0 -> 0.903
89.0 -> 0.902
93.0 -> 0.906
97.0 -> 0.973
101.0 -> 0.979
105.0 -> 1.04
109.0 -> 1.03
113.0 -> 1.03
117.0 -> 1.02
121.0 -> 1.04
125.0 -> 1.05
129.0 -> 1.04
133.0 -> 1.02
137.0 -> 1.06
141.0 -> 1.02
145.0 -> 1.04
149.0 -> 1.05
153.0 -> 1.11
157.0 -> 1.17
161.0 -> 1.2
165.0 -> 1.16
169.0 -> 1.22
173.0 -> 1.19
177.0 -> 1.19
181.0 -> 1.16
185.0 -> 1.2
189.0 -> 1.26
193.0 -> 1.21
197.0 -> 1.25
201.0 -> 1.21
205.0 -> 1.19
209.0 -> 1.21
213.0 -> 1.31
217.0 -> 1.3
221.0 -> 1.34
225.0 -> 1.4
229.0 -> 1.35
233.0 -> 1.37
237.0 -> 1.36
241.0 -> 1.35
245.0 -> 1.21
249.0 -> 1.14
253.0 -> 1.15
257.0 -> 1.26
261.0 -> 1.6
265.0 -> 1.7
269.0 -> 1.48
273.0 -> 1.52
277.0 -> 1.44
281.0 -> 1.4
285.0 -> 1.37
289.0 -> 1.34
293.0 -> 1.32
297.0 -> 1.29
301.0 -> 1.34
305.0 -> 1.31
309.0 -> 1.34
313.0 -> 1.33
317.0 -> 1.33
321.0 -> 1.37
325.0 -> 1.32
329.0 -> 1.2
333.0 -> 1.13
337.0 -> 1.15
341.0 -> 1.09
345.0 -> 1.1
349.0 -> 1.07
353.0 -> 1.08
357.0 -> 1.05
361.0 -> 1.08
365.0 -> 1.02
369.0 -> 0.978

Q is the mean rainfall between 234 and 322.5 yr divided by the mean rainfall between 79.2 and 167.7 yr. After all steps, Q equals 1.32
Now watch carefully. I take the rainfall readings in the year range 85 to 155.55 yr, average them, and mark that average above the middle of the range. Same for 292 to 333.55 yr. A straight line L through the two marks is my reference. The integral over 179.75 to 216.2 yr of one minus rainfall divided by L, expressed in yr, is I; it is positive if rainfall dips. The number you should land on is -3.0 yr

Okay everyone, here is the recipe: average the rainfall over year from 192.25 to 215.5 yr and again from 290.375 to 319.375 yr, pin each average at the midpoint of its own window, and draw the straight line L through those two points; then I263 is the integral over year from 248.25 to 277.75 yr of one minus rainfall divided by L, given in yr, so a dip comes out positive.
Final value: -3.1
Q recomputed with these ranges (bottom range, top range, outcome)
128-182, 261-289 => 1.33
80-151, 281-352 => 1.26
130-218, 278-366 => 1.06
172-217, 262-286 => 1.22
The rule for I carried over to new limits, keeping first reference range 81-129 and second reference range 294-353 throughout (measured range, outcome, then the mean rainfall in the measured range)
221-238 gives -3.58 yr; 1.37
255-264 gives -2.29 yr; 1.46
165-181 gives -1.88 yr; 1.19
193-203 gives -1.22 yr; 1.23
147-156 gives -0.43 yr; 1.09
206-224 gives -2.87 yr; 1.29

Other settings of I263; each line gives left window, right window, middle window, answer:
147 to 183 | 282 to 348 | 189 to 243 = -4.3 yr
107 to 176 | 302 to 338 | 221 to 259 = -3.1 yr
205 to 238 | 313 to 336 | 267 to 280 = -1.8 yr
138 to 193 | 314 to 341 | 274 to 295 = -2.8 yr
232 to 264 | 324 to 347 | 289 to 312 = -1.9 yr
